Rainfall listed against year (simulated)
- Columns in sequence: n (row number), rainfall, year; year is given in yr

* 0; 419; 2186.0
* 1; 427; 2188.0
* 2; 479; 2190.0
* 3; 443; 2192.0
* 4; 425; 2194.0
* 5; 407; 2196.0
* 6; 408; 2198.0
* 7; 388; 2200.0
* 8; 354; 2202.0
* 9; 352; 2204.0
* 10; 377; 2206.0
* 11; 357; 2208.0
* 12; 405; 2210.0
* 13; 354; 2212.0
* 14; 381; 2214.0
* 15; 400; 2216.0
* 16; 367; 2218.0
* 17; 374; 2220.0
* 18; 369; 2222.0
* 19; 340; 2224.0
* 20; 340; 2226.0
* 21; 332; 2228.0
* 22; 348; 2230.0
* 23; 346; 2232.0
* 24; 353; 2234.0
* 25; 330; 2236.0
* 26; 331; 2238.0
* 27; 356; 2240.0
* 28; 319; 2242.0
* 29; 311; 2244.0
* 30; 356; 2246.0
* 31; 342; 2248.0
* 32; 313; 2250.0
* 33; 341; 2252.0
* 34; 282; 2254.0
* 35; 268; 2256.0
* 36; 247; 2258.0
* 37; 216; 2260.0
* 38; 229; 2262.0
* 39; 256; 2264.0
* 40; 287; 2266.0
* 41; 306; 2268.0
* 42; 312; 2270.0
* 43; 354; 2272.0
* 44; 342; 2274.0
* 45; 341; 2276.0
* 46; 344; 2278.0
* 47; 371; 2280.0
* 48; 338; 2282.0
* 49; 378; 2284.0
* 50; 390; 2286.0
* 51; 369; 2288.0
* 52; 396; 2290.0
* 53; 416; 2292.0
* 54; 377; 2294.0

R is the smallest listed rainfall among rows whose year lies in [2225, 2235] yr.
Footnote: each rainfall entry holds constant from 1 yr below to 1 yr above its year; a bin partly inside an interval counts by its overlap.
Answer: 332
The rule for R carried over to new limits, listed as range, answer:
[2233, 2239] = 330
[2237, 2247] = 311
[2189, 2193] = 443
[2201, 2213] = 352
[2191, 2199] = 407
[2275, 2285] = 338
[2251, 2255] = 282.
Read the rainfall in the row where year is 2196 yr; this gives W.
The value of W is 407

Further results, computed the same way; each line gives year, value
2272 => 354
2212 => 354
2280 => 371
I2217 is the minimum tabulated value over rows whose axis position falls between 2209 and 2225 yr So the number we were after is 340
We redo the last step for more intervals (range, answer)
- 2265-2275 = 287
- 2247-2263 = 216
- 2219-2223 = 369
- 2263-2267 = 256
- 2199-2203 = 354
